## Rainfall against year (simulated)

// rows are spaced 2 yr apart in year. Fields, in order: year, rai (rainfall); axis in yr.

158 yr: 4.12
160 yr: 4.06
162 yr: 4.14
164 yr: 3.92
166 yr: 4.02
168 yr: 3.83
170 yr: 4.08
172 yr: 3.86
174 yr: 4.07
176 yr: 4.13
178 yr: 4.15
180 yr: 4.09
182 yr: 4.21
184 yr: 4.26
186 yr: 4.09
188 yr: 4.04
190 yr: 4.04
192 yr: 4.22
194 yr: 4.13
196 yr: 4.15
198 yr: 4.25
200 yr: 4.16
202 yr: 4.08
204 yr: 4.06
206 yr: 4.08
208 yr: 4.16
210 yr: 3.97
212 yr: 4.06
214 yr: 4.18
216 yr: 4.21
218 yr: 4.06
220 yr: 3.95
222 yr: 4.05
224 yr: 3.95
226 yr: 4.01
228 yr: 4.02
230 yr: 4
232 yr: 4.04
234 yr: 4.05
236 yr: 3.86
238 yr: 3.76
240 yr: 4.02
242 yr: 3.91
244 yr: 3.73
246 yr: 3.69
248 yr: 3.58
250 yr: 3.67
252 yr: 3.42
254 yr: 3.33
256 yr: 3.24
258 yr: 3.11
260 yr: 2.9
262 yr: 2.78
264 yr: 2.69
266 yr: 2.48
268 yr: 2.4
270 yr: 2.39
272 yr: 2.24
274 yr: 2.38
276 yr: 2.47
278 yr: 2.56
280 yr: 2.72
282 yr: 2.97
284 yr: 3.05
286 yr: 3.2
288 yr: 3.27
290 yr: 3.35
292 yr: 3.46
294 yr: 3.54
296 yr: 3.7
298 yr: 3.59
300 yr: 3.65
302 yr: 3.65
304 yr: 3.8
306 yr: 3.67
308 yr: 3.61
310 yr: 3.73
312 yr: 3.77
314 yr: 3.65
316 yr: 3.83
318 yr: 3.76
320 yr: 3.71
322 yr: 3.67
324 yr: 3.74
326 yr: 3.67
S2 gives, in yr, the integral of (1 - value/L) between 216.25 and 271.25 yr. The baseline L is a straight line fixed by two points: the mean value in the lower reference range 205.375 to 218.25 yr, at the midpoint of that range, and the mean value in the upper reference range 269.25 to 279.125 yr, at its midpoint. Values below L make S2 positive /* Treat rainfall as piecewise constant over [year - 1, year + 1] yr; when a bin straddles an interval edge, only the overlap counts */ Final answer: -4.7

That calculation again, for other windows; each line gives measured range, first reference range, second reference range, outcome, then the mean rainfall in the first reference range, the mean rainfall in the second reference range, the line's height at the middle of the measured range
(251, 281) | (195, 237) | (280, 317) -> 8.0 yr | 4.06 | 3.51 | 3.73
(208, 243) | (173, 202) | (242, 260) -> -2.6 yr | 4.14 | 3.46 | 3.74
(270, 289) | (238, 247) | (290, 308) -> 4.9 yr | 3.83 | 3.62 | 3.69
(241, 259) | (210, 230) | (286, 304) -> 1.5 yr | 4.05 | 3.52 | 3.84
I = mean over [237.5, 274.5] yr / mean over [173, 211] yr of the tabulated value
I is 0.8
